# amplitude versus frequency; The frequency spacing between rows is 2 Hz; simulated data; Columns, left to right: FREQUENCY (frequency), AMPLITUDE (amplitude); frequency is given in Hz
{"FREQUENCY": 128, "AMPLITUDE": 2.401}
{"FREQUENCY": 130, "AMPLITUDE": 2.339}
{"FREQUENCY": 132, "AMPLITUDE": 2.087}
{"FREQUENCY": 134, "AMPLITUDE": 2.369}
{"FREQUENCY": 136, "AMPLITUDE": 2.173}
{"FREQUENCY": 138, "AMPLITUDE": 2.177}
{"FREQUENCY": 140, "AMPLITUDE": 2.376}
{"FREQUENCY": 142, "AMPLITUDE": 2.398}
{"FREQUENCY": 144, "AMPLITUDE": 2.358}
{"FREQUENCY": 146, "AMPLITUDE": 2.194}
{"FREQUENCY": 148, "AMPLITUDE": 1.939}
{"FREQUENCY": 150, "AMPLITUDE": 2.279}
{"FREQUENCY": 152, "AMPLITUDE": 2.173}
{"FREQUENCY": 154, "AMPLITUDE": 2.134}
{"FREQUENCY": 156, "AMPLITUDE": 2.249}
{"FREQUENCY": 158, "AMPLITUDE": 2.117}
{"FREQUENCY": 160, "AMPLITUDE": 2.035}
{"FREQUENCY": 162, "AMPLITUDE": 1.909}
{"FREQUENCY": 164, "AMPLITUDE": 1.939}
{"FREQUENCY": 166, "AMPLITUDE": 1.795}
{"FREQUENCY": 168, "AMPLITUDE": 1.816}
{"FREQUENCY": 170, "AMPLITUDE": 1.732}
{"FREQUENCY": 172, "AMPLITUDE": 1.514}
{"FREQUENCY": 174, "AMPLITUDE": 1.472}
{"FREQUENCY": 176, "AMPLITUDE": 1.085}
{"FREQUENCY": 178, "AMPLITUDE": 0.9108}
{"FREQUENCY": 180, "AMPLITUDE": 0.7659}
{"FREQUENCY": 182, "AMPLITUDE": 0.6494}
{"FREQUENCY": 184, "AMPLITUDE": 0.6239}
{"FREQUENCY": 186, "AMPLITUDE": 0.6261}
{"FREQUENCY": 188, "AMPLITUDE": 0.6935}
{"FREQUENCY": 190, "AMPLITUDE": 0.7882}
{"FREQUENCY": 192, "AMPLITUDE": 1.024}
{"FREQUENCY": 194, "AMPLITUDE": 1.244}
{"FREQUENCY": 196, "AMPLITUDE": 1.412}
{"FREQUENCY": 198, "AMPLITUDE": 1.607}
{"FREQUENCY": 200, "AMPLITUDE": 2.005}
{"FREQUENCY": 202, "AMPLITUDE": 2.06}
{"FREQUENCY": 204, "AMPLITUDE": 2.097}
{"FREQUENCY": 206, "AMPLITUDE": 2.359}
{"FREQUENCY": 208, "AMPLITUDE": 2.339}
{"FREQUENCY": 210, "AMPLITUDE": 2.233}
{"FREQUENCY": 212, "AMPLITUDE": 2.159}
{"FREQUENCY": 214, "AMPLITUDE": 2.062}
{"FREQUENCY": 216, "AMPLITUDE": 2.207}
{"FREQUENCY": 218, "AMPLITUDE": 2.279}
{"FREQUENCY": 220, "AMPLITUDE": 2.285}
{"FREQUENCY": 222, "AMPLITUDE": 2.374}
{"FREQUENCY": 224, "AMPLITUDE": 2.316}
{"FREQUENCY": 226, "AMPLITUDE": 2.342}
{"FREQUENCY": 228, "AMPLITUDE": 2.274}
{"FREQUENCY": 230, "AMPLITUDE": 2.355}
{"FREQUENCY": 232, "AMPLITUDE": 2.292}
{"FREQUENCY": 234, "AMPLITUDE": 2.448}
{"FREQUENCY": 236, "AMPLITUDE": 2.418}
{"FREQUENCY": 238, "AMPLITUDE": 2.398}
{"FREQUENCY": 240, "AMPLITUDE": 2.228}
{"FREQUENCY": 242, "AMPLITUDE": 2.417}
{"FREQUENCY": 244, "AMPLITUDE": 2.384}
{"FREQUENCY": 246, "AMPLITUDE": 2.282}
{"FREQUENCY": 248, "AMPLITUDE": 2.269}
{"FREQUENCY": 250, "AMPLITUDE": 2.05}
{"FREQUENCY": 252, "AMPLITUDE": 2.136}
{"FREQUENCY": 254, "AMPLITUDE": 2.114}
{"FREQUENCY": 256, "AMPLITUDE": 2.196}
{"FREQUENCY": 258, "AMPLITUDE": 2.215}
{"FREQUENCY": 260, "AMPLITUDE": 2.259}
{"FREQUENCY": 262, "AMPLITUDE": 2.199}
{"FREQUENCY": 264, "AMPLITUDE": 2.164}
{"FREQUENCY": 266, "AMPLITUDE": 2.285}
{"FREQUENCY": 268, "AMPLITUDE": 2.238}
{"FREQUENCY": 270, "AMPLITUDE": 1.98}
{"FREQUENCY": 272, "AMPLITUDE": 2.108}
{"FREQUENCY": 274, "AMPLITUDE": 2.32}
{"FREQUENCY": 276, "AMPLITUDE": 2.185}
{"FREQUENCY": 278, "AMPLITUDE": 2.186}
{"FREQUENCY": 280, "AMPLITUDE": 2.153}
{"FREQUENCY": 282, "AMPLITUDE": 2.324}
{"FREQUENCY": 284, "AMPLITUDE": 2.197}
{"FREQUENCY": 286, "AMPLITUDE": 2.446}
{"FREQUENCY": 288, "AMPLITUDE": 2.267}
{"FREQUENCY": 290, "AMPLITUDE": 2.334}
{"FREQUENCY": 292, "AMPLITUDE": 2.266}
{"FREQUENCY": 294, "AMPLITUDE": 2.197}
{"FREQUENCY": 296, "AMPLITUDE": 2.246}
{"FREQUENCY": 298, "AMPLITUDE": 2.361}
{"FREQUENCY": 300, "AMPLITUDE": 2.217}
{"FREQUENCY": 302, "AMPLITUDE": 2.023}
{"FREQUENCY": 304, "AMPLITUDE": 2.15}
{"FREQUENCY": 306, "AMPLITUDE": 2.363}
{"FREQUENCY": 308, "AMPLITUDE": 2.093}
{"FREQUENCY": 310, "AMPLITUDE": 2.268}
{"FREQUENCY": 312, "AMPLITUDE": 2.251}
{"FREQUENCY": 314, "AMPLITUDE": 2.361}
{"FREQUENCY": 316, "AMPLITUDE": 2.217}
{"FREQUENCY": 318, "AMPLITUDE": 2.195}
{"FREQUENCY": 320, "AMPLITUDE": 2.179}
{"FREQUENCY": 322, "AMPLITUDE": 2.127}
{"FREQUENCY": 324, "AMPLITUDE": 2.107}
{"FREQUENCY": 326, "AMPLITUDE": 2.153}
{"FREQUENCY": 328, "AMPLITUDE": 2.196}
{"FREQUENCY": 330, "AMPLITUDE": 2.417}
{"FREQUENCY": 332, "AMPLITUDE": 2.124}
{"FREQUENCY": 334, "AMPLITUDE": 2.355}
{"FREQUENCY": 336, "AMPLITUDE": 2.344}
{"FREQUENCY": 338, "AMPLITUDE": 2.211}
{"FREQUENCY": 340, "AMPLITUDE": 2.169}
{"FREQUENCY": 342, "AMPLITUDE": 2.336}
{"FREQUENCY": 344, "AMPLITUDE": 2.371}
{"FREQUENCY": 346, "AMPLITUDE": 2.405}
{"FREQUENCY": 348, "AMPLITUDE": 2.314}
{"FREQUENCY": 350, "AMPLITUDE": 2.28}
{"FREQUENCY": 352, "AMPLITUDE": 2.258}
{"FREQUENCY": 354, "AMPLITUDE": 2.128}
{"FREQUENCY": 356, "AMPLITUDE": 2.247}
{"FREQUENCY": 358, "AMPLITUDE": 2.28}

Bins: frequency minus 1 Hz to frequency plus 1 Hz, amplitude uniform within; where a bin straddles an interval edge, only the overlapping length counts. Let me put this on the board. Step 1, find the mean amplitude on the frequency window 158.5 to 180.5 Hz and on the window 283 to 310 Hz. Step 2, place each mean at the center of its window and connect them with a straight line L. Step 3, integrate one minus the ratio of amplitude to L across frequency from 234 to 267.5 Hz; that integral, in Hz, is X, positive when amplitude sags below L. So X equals -4.3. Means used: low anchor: 1.57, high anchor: 2.24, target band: 2.26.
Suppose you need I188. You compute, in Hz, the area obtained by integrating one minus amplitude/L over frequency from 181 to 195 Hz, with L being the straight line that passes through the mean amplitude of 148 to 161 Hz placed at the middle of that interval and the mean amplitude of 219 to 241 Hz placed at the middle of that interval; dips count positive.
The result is 8.9 Hz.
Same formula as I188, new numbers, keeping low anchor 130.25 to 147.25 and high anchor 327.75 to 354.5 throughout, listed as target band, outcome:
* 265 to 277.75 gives 0.5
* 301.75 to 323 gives 0.7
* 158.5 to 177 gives 4.5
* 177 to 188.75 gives 8.1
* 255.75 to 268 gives 0.3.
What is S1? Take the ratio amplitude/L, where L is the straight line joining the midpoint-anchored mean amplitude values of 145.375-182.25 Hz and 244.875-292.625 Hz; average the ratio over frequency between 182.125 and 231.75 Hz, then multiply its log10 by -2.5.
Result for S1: 0.08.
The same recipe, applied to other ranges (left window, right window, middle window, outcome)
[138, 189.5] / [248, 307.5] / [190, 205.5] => 0.15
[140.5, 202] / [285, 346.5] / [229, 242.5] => -0.24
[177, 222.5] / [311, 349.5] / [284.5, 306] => -0.09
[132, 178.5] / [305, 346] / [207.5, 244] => -0.11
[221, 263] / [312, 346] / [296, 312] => 0.02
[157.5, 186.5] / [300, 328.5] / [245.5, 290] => -0.15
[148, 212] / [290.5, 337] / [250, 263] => -0.11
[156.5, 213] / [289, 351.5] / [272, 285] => -0.10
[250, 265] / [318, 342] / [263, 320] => -0.02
